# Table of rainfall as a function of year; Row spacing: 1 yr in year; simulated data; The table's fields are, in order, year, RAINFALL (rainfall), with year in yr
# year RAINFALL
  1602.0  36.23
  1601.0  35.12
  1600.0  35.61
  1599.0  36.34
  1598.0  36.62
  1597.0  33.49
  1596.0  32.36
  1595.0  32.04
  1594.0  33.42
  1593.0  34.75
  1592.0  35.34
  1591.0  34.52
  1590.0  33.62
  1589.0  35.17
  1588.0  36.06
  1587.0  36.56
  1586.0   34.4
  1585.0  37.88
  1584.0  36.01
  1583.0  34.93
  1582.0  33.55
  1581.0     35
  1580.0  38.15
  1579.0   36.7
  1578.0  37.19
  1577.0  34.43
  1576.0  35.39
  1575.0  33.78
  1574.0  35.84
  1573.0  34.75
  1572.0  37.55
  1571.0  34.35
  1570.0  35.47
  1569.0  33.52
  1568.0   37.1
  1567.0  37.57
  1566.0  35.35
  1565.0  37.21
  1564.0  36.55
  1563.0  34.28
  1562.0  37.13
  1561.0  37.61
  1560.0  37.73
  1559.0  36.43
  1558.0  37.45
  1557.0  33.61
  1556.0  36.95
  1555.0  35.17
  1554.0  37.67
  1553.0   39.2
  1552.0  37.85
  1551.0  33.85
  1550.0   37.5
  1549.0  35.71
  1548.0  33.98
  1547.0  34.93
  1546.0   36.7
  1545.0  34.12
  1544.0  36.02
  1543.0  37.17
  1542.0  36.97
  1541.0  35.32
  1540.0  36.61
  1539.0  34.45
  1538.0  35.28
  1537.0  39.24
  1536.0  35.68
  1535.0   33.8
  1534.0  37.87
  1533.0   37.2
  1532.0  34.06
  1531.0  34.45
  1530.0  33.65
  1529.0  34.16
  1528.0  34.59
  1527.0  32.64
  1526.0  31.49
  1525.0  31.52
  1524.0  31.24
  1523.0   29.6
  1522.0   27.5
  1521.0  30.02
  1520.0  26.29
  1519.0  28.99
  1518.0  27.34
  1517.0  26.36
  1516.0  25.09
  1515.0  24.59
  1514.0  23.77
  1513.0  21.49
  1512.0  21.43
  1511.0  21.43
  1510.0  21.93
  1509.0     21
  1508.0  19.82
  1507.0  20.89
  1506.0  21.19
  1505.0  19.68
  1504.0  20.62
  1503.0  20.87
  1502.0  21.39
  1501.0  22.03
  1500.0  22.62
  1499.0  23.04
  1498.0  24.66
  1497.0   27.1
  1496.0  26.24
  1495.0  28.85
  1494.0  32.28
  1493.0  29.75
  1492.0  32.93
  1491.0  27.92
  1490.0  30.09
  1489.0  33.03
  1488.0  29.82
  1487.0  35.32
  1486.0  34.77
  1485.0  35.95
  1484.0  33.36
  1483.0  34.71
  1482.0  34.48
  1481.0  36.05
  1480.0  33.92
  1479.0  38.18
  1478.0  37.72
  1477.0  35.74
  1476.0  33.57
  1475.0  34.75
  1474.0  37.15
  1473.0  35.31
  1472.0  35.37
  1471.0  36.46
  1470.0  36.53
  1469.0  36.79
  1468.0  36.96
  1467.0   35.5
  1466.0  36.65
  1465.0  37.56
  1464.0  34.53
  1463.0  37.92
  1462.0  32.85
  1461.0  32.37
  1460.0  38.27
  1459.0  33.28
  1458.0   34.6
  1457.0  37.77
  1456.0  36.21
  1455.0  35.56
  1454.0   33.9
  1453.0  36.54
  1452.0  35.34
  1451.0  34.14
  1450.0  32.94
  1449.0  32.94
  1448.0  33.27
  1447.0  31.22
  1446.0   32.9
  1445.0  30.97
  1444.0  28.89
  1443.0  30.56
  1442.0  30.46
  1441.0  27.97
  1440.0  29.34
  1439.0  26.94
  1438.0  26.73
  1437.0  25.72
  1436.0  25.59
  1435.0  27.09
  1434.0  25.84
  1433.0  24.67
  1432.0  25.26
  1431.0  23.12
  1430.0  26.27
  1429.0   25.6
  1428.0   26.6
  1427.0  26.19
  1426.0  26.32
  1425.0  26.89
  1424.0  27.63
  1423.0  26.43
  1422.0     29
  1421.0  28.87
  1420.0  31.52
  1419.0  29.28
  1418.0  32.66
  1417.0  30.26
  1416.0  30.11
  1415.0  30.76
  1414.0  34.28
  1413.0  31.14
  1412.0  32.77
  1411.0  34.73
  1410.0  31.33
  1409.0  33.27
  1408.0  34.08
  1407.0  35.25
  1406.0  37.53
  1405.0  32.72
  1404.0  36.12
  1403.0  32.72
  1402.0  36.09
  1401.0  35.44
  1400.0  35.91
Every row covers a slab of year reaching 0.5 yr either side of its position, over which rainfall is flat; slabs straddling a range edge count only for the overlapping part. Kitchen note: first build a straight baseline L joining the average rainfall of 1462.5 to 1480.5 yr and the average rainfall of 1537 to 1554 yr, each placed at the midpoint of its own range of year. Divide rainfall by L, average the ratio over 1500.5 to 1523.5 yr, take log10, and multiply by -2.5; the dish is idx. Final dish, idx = 0.46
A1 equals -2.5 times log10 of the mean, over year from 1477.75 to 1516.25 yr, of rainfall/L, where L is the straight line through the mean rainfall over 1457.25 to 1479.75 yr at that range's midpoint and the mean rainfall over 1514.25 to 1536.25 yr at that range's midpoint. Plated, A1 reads 0.22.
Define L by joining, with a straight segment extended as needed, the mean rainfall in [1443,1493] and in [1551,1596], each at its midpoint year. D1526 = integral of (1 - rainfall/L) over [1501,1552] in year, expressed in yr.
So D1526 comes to 7.5 yr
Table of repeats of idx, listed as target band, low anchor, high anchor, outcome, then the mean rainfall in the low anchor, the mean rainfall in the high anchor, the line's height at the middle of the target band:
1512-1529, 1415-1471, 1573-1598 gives 0.178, 31.1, 35.1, 33.3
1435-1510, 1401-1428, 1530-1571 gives 0.071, 31.4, 36.1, 33.4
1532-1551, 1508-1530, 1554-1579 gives -0.148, 27.2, 36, 31.4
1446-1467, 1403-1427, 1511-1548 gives -0.109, 31.4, 31.9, 31.5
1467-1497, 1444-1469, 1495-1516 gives -0.192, 34.7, 22.5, 28.3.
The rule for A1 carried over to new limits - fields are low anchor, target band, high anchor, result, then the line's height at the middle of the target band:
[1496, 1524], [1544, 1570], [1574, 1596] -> -0.17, 30.9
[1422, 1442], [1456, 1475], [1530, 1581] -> -0.23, 29.1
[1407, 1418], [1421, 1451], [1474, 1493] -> 0.17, 32.9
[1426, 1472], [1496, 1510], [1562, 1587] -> 0.45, 33.4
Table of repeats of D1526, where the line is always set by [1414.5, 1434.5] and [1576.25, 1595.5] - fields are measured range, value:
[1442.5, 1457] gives -2.3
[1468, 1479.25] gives -2.3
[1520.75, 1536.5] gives -0.3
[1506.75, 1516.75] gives 3.0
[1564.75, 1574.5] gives -0.4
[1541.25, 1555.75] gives -1.2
